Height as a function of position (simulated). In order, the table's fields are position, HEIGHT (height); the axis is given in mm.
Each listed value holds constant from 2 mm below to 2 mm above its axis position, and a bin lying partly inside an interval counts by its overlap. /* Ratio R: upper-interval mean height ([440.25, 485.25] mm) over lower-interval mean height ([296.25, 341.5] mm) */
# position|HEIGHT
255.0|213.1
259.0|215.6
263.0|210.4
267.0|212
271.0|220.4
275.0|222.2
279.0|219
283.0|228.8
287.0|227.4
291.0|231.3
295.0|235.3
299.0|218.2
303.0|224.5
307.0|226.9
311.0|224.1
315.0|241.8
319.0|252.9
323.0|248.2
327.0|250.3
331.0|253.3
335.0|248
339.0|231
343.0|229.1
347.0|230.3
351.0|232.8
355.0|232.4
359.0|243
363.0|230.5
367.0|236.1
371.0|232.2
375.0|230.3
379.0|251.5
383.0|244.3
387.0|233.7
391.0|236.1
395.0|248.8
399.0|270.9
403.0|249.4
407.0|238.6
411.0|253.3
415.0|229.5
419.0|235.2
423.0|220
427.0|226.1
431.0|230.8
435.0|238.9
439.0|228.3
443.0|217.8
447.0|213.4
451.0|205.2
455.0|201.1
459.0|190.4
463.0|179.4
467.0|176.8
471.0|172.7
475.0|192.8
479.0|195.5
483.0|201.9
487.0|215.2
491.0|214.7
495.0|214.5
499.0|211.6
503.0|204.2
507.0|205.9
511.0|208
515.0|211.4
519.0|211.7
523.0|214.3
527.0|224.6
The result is 0.82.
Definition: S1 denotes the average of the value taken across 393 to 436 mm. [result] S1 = 240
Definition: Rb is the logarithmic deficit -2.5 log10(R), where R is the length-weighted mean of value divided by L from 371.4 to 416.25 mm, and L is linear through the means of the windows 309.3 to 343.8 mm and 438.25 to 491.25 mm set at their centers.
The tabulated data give -0.11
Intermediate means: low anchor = 243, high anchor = 199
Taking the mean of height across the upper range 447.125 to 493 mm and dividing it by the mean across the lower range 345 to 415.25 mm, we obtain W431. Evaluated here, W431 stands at 0.81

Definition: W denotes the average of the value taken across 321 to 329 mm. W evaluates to 249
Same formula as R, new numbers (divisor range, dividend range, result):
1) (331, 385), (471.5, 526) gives 0.87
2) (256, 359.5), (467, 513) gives 0.88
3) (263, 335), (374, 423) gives 1.05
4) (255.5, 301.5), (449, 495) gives 0.88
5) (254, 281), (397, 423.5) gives 1.13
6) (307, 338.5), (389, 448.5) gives 0.97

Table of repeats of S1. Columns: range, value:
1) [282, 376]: 235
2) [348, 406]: 241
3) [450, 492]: 194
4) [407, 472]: 215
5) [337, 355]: 231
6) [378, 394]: 241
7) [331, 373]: 235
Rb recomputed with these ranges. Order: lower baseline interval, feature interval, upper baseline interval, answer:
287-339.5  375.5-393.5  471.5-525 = -0.071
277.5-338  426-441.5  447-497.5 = -0.122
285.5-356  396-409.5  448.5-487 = -0.194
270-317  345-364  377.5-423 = 0.011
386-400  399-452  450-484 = -0.048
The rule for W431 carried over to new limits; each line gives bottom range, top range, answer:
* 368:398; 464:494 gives 0.81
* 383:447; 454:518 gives 0.84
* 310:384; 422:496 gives 0.86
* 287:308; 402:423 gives 1.05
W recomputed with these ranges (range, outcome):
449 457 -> 203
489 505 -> 211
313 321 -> 247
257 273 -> 215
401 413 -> 247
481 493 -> 211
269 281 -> 221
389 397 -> 242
